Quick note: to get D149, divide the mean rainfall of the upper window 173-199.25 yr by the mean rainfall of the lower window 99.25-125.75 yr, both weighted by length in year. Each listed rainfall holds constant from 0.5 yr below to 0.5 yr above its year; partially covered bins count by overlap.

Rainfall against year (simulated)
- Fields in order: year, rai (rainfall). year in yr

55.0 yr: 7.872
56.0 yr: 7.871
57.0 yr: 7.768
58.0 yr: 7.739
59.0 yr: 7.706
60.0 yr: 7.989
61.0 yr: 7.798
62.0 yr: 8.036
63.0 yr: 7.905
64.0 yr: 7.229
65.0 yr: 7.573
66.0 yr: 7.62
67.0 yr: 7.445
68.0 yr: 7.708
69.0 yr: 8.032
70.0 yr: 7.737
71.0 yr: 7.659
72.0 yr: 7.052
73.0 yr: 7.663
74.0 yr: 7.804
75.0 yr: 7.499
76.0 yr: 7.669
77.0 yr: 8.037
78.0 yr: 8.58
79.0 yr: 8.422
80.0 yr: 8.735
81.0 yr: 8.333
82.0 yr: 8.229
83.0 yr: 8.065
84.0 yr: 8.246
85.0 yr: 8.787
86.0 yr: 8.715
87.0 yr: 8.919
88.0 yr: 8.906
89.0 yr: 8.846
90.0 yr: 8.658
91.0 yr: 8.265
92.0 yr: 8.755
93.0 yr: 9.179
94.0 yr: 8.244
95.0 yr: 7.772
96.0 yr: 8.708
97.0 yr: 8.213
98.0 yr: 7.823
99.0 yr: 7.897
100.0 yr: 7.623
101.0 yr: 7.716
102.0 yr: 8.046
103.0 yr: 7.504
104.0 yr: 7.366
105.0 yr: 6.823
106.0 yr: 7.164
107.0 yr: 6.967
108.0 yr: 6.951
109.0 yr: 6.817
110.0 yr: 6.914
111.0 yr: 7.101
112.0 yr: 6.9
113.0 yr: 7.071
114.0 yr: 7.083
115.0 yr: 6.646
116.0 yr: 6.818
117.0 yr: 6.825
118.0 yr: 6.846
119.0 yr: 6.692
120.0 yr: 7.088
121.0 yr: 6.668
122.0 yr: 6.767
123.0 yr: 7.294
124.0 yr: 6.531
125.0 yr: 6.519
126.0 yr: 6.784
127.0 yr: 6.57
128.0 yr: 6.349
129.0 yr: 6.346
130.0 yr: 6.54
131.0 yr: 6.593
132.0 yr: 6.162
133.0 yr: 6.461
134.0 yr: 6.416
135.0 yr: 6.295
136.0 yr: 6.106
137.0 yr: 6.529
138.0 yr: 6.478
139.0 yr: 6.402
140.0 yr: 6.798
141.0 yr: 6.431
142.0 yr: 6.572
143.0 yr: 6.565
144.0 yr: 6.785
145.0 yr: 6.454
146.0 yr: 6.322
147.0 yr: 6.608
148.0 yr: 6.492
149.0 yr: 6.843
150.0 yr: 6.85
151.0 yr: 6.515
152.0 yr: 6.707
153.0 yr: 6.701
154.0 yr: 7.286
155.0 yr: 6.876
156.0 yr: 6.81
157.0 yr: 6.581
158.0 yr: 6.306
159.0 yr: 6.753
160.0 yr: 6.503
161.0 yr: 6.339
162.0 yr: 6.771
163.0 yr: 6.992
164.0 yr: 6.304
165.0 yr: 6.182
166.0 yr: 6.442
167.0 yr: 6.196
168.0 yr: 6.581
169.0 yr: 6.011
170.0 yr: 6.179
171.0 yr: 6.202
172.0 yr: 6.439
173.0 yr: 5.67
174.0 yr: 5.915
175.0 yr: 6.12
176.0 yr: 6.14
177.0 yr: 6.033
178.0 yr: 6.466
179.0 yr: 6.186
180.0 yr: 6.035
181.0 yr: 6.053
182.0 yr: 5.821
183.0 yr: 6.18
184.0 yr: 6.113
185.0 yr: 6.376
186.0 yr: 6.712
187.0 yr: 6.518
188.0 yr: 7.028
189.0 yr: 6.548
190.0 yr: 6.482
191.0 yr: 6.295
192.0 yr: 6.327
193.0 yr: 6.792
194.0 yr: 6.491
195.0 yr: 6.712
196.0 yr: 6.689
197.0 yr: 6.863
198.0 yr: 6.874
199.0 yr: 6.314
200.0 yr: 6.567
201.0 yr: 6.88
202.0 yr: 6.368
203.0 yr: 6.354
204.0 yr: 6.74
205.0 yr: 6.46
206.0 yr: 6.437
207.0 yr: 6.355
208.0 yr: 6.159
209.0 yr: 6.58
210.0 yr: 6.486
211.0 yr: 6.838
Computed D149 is 0.9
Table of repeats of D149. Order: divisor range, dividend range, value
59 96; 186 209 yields 0.81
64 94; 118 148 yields 0.80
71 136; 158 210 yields 0.86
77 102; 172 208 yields 0.76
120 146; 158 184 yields 0.96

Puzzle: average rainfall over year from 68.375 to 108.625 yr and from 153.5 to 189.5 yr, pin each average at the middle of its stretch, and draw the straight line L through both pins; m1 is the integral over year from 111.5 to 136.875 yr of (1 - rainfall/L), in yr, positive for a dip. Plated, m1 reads 2.3 yr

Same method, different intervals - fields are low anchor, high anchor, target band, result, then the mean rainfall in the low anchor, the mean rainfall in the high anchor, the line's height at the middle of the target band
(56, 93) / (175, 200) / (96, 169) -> 4.4 yr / 8.07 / 6.42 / 7.22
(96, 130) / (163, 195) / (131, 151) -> 0.7 yr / 7.07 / 6.3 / 6.74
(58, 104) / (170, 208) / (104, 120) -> 1.4 yr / 8.06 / 6.39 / 7.58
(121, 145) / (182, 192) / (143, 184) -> 0.4 yr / 6.54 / 6.43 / 6.48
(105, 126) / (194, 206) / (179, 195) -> 0.6 yr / 6.88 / 6.61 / 6.65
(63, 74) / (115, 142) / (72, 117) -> -4.3 yr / 7.6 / 6.59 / 7.16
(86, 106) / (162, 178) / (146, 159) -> 0.0 yr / 8.16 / 6.25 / 6.7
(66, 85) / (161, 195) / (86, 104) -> -1.5 yr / 7.95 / 6.33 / 7.64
